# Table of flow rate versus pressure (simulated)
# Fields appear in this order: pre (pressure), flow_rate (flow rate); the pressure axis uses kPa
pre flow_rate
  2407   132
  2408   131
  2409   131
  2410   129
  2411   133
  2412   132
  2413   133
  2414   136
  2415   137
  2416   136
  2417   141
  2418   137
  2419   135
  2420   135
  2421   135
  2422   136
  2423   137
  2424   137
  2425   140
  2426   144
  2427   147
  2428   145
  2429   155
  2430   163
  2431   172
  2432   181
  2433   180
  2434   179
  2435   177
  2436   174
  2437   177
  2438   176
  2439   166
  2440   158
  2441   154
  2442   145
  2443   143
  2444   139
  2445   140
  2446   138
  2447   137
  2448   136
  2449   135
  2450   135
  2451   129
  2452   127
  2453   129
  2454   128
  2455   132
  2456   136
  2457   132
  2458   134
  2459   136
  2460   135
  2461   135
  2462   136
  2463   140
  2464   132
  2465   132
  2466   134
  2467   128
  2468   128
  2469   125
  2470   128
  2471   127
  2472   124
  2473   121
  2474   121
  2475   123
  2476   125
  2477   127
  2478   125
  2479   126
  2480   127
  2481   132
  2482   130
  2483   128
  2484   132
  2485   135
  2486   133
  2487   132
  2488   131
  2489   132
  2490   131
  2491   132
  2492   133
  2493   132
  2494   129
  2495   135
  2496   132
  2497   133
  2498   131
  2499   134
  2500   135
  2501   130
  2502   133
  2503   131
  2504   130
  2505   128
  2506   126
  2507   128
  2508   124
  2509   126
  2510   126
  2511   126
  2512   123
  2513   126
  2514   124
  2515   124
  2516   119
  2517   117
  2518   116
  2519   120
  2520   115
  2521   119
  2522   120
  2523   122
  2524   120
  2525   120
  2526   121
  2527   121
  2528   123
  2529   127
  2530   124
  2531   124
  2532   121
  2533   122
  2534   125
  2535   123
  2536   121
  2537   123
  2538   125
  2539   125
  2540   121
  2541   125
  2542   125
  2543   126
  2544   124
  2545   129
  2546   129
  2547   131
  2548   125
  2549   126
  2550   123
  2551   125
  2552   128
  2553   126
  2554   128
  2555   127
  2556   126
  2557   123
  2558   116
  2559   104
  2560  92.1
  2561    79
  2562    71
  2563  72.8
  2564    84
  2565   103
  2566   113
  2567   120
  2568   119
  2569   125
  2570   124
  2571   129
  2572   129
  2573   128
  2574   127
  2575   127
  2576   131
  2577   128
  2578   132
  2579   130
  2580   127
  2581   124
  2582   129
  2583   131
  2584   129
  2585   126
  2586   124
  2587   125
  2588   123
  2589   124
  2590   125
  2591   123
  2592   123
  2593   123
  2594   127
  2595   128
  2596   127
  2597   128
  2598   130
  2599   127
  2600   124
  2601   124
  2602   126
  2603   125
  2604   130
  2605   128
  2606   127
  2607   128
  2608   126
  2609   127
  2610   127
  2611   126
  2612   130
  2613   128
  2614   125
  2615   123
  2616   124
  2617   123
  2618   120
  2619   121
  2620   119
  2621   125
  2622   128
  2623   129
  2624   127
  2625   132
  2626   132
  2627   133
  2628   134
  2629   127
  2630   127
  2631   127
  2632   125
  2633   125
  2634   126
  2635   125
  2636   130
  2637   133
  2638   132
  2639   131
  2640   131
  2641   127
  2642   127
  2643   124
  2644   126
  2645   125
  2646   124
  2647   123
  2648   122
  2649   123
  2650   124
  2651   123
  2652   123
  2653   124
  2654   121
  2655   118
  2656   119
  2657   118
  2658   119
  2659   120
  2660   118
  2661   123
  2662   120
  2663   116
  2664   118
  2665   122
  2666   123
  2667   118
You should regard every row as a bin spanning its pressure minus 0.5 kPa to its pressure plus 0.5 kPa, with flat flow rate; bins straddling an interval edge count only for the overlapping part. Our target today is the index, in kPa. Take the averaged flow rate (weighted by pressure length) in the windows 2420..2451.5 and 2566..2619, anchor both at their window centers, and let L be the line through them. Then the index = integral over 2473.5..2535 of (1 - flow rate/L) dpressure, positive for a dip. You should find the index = 6.1 kPa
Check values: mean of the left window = 152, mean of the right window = 126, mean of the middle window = 126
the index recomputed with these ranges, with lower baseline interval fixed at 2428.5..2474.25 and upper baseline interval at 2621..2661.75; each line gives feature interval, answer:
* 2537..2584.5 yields 4.7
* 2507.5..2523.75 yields 1.9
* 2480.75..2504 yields 1.3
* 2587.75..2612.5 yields 0.6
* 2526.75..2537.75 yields 1.0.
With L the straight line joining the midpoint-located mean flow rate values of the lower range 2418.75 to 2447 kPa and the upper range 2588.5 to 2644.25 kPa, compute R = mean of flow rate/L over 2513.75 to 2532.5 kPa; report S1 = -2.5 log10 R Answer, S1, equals 0.16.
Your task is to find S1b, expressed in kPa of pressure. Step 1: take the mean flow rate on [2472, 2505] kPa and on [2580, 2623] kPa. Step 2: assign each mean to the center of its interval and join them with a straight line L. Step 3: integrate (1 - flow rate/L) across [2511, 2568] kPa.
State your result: 4.26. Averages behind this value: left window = 130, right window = 126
